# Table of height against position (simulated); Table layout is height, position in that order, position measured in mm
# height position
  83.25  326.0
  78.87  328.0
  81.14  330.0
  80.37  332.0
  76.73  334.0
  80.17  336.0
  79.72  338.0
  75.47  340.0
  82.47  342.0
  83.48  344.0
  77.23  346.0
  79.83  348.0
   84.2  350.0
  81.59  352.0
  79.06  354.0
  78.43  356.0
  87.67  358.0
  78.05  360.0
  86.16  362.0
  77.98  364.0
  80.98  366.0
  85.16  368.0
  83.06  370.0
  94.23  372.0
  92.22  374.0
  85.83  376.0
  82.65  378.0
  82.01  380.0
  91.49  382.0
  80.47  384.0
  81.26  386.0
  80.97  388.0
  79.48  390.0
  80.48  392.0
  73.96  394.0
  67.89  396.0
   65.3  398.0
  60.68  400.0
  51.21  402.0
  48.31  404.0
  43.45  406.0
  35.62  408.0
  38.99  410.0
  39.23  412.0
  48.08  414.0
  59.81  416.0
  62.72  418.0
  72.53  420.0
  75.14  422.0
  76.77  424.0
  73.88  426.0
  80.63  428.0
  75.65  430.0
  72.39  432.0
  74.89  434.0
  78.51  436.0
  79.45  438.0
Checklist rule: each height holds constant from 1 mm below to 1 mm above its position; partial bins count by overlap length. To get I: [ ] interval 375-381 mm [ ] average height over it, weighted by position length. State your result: 83.5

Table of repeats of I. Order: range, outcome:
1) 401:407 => 47.7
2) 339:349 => 79.7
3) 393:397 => 70.9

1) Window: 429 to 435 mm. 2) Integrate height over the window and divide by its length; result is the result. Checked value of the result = 74.3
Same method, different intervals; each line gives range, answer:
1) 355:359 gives 83.1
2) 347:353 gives 81.9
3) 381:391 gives 82.7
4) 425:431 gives 76.7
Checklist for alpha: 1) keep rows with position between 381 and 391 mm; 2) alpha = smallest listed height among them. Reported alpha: 79.48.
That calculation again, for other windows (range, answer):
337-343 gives 75.47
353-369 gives 77.98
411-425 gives 39.23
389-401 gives 60.68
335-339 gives 79.72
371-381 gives 82.01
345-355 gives 77.23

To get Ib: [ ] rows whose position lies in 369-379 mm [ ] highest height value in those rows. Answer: 94.23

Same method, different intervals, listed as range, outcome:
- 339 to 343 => 82.47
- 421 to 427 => 76.77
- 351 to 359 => 87.67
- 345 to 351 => 84.2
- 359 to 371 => 86.16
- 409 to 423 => 75.14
